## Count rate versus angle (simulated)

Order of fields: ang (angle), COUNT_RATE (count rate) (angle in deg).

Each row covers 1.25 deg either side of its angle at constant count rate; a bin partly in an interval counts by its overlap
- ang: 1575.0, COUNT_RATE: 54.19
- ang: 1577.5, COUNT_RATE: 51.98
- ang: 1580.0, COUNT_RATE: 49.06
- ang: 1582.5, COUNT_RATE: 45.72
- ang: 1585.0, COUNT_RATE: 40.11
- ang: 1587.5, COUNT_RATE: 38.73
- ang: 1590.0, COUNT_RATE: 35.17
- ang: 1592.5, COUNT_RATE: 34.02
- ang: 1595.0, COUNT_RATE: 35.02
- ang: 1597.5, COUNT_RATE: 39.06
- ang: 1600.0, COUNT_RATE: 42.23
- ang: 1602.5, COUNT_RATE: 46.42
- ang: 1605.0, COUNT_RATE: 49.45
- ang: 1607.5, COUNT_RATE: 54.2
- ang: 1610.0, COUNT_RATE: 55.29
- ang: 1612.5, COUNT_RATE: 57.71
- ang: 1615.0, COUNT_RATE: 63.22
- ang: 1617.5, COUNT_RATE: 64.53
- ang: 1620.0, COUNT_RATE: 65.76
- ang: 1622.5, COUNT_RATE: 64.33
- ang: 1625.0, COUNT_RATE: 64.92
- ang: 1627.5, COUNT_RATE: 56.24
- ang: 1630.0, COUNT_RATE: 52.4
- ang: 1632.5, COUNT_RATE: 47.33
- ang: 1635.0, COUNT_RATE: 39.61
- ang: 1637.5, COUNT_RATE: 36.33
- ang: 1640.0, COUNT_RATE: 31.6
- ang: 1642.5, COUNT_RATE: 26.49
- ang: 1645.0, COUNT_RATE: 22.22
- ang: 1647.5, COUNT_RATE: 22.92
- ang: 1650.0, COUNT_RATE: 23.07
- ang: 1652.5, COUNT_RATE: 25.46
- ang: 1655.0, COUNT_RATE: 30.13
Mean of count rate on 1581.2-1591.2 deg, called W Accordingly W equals 40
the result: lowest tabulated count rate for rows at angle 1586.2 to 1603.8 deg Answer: 34.02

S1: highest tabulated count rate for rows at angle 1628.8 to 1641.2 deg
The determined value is 52.4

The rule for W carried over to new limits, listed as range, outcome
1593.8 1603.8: 40.8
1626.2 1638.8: 46.4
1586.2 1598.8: 36.4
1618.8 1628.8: 62.7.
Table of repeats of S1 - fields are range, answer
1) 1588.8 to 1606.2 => 49.45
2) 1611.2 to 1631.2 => 65.76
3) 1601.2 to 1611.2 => 55.29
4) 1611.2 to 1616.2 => 63.22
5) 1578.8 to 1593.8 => 49.06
